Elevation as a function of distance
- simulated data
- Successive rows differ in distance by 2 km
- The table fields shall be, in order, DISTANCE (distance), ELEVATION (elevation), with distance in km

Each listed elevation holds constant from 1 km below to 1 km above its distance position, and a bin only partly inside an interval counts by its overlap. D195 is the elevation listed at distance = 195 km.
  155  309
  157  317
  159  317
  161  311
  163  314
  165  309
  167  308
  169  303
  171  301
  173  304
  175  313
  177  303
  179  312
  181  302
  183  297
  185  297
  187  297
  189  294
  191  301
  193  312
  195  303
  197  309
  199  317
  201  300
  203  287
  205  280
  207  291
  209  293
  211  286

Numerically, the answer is 303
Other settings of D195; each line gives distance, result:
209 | 293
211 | 286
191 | 301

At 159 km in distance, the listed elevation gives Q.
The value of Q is 317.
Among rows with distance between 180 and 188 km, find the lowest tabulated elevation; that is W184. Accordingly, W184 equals 297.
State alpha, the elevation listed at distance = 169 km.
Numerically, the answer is 303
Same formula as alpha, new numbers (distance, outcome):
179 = 312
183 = 297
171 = 301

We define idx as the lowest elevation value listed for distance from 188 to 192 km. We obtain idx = 294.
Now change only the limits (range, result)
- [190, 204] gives 287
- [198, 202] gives 300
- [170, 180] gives 301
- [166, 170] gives 303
